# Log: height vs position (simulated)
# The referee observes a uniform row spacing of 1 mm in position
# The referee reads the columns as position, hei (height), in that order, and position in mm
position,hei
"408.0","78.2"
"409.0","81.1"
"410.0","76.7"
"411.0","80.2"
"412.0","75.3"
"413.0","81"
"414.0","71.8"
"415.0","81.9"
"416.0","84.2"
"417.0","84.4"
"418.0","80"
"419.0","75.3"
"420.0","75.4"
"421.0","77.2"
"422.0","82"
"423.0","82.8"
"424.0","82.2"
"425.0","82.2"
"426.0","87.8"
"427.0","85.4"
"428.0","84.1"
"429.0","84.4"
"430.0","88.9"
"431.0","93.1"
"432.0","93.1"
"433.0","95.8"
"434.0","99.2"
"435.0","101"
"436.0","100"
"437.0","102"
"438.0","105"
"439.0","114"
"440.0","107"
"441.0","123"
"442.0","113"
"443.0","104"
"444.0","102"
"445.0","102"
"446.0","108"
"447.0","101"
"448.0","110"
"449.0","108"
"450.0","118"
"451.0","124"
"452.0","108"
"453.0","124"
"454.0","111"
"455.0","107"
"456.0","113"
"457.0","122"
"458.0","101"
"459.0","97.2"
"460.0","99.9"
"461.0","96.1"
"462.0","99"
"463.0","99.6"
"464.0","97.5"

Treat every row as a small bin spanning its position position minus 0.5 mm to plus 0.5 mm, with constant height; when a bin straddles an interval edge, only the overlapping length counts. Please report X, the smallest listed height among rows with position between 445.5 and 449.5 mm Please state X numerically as 101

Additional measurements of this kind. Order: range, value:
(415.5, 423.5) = 75.3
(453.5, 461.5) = 96.1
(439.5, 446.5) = 102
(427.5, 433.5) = 84.1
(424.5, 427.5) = 82.2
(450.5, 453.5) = 108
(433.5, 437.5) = 99.2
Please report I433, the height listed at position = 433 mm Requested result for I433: 95.8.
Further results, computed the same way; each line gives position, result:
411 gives 80.2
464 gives 97.5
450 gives 118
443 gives 104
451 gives 124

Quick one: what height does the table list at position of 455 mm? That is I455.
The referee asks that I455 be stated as 107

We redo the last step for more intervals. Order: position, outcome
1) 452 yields 108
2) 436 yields 100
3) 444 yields 102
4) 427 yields 85.4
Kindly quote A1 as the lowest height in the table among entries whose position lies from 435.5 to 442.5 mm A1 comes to 100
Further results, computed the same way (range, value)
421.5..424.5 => 82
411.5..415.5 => 71.8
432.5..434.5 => 95.8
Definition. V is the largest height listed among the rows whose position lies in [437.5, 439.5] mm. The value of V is 114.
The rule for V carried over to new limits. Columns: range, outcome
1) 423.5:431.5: 93.1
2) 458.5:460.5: 99.9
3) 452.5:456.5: 124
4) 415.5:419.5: 84.4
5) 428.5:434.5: 99.2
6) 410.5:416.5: 84.2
